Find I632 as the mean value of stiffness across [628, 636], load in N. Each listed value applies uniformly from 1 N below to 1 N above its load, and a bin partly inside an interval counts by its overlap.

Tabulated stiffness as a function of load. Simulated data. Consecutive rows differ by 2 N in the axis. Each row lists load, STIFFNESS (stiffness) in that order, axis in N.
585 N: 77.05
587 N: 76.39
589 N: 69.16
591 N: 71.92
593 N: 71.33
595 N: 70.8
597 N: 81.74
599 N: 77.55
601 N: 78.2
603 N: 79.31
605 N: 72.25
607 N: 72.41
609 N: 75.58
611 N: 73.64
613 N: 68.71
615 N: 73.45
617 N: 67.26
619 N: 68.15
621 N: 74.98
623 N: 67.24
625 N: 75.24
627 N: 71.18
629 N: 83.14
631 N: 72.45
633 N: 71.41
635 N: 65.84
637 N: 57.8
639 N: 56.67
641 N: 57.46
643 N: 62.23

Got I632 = 73.2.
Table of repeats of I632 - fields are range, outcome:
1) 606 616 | 72.8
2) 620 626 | 72.5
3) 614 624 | 70.2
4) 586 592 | 72.5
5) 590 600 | 74.7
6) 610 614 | 71.2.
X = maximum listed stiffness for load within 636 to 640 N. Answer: 57.8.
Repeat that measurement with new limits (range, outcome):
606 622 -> 75.58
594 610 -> 81.74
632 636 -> 71.41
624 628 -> 75.24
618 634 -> 83.14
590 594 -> 71.92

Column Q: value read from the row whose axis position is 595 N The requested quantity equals 70.8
